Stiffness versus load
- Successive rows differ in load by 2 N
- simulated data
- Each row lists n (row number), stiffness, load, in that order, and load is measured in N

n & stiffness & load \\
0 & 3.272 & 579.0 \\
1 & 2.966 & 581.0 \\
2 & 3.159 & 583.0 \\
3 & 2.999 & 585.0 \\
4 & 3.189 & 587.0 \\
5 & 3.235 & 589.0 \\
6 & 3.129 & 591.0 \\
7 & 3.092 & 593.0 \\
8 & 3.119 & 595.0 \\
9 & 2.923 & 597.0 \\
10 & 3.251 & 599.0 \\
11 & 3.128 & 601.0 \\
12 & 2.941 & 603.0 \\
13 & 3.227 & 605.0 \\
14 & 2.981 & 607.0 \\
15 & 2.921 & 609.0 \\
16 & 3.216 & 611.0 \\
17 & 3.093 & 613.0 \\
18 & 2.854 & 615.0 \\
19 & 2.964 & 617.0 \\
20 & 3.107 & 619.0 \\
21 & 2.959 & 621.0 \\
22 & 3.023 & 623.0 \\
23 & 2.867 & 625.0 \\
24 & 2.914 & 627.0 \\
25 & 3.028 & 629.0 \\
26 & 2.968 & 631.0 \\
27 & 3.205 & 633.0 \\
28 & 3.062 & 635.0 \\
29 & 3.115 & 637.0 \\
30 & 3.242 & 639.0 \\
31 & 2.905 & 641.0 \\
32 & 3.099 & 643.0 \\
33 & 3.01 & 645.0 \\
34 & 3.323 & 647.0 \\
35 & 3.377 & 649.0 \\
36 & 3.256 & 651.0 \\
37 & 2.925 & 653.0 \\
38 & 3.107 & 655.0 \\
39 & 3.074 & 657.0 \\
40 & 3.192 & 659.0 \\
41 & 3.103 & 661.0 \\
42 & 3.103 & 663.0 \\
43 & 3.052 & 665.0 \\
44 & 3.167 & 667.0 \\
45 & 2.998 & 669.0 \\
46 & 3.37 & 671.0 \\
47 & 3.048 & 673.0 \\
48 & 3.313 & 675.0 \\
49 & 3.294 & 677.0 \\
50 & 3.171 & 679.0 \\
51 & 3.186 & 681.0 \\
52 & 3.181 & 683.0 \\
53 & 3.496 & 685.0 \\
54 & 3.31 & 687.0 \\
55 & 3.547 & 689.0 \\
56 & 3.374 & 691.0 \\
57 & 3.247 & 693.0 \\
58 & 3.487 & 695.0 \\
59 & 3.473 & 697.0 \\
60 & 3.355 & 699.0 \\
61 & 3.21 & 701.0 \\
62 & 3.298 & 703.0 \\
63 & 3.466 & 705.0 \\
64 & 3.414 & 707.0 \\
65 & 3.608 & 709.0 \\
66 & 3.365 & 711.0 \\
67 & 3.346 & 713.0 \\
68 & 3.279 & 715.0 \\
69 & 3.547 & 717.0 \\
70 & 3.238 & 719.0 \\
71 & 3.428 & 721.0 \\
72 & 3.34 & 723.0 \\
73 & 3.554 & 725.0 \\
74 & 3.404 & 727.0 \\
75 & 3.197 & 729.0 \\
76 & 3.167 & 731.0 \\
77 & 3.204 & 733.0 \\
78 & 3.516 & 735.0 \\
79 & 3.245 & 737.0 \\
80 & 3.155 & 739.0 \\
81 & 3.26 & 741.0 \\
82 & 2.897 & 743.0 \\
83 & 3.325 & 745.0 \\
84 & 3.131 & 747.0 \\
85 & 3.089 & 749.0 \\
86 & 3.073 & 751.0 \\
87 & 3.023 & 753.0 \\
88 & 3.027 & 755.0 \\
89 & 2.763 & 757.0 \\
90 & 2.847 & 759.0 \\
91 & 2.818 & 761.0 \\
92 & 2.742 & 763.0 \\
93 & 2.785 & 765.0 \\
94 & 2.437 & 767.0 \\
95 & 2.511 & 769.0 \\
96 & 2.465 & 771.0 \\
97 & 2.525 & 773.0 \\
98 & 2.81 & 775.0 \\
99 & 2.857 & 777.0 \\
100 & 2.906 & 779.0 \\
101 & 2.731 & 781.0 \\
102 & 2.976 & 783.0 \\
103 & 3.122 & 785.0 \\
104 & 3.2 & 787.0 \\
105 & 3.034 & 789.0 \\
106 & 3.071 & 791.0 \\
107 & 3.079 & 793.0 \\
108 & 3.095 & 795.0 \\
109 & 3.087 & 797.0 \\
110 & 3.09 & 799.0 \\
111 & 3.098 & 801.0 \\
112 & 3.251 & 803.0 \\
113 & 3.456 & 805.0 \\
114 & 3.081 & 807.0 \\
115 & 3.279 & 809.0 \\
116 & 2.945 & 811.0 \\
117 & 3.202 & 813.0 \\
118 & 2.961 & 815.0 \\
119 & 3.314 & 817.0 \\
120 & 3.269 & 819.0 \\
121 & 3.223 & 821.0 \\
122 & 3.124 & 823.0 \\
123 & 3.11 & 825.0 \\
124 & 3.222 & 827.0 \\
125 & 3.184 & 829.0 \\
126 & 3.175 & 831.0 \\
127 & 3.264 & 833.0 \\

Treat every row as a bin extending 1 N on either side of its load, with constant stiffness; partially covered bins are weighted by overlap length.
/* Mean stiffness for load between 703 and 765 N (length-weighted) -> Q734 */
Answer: 3.21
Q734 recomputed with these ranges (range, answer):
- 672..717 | 3.34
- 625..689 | 3.15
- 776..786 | 2.92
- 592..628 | 3.03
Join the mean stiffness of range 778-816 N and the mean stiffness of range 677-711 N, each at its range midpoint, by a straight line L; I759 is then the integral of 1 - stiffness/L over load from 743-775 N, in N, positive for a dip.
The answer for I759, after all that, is 3.5 N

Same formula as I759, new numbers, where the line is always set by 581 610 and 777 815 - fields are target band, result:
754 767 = 1.20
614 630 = 0.64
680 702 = -1.89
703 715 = -1.28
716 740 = -1.92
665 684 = -0.60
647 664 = -0.36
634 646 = 0.06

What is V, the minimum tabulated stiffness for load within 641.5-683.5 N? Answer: 2.925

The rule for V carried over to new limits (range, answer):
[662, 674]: 2.998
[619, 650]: 2.867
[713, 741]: 3.155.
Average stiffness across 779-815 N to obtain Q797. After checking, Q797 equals 3.1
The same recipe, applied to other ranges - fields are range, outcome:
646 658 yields 3.18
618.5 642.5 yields 3.03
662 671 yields 3.11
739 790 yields 2.9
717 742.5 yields 3.31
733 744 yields 3.21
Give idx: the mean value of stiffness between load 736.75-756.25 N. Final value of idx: 3.11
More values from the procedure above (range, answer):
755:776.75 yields 2.69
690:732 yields 3.37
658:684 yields 3.17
